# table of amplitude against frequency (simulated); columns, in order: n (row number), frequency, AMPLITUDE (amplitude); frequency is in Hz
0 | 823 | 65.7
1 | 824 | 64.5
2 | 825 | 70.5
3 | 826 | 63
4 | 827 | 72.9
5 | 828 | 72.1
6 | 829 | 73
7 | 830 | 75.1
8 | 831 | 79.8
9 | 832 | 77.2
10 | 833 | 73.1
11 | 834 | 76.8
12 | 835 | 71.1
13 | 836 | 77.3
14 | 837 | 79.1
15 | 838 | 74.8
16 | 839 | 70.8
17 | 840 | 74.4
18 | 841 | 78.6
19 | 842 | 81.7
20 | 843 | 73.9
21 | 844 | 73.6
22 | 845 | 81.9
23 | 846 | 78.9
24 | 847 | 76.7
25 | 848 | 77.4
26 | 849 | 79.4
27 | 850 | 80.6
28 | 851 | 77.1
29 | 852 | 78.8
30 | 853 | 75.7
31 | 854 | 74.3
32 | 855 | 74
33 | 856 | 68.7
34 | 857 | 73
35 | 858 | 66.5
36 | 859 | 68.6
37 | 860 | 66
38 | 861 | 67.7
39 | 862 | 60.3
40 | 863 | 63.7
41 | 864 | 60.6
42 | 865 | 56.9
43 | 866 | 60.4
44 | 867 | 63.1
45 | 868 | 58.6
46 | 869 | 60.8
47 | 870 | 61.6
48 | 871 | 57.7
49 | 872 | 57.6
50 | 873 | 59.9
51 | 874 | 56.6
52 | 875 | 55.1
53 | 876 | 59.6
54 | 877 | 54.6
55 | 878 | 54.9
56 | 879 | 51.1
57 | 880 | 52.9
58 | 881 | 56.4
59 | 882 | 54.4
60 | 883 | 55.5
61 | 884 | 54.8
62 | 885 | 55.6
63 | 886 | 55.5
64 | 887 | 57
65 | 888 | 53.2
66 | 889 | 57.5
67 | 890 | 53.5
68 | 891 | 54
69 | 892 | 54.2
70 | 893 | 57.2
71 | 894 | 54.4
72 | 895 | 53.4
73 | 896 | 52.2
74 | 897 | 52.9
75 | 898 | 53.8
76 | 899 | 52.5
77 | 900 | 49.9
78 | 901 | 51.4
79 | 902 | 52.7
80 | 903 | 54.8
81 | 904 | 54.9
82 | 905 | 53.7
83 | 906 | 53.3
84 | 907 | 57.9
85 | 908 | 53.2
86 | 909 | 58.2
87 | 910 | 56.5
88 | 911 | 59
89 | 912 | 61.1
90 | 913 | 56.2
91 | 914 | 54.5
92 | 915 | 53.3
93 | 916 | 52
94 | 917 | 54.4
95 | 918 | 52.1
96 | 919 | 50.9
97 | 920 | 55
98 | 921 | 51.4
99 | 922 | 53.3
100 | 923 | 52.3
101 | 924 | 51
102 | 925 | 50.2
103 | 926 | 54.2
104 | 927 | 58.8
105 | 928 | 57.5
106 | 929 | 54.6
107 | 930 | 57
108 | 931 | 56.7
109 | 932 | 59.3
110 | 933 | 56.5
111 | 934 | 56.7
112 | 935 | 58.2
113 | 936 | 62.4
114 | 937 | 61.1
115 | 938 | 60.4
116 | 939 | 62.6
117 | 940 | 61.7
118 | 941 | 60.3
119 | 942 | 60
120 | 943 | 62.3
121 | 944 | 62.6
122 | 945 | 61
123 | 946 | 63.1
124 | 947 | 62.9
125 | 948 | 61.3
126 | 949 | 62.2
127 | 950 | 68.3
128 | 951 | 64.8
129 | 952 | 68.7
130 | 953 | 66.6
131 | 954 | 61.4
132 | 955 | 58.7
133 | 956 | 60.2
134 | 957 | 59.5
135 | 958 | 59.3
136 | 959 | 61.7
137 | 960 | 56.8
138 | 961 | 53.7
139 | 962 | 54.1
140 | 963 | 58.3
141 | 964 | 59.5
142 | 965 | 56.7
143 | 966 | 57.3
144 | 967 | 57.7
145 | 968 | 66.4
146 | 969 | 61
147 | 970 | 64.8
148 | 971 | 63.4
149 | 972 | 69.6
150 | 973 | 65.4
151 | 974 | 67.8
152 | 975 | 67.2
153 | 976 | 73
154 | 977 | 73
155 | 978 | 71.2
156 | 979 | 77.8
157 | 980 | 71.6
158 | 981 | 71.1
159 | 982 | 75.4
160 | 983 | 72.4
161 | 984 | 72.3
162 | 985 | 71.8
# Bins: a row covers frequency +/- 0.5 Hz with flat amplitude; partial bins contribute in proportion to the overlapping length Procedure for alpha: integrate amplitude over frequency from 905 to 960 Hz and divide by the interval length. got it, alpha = 58.2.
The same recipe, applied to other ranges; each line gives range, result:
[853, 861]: 70.3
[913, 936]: 54.7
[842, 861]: 74.7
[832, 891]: 66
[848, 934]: 58.4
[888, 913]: 54.7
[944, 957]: 63.1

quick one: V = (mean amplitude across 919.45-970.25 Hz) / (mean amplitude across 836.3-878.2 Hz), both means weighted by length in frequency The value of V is 0.86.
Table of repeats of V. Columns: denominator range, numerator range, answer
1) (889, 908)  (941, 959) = 1.16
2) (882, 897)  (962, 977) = 1.16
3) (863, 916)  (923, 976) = 1.08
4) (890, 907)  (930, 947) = 1.12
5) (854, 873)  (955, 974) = 0.95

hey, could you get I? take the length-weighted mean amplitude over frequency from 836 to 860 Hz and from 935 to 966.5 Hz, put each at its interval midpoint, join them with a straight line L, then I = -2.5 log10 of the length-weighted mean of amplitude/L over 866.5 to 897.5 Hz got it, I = 0.25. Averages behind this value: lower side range 75.4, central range 56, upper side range 60.9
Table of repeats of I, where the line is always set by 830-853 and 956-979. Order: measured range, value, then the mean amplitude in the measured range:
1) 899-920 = 0.262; 54.5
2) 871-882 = 0.290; 55.9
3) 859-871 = 0.198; 61.9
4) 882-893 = 0.286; 55.1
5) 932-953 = 0.063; 61.9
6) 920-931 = 0.239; 54.2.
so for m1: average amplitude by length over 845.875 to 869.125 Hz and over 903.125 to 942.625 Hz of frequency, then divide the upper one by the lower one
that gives 0.81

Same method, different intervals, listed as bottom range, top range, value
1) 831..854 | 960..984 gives 0.85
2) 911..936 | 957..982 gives 1.17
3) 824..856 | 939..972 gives 0.81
